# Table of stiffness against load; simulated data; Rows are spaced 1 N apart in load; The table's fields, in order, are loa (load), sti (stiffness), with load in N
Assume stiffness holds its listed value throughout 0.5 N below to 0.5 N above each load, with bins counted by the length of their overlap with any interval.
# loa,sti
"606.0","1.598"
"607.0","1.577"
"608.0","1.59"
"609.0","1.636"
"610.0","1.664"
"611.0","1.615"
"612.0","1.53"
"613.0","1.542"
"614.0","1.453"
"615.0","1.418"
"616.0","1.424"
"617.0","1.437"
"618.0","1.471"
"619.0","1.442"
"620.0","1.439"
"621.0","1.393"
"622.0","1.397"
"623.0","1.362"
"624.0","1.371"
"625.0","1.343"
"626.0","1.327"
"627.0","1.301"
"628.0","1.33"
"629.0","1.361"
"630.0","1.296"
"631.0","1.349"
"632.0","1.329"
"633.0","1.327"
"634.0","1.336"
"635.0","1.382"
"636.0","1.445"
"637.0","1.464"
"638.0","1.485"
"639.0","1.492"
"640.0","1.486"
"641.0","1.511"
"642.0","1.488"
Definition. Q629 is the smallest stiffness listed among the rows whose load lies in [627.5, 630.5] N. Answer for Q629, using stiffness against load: 1.296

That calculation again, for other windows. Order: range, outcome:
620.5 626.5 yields 1.327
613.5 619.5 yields 1.418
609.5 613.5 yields 1.53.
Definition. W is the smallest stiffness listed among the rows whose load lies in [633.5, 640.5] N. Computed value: 1.336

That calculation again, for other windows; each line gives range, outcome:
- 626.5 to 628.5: 1.301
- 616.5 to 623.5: 1.362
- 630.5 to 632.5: 1.329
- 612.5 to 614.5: 1.453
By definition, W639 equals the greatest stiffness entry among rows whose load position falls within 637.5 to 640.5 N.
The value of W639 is 1.492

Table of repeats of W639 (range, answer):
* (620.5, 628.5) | 1.397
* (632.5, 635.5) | 1.382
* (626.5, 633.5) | 1.361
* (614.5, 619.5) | 1.471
